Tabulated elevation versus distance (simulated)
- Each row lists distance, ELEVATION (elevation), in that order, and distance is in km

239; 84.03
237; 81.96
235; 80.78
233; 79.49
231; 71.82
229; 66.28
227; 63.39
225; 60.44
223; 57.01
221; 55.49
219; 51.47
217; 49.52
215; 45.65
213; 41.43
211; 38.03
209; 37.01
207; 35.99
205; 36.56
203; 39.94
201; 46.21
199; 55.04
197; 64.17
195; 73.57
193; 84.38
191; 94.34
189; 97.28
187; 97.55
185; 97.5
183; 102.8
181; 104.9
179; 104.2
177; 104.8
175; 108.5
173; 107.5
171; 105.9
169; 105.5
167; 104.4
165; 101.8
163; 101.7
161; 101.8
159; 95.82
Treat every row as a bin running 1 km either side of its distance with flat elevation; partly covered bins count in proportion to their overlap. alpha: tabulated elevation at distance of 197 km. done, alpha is 64.17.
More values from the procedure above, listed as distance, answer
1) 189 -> 97.28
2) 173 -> 107.5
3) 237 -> 81.96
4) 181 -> 104.9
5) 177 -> 104.8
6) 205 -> 36.56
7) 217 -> 49.52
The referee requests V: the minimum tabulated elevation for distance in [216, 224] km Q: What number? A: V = 49.52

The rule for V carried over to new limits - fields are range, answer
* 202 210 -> 35.99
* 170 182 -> 104.2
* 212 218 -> 41.43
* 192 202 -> 46.21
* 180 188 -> 97.5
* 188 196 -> 73.57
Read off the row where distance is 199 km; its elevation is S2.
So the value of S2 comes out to 55.04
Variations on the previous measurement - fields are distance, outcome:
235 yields 80.78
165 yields 101.8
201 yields 46.21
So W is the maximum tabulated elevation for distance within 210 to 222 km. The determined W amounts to 55.49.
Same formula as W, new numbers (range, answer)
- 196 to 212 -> 64.17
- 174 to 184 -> 108.5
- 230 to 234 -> 79.49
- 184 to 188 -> 97.55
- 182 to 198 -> 102.8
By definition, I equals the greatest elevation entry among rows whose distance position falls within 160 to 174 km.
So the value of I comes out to 107.5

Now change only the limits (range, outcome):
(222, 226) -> 60.44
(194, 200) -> 73.57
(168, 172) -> 105.9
